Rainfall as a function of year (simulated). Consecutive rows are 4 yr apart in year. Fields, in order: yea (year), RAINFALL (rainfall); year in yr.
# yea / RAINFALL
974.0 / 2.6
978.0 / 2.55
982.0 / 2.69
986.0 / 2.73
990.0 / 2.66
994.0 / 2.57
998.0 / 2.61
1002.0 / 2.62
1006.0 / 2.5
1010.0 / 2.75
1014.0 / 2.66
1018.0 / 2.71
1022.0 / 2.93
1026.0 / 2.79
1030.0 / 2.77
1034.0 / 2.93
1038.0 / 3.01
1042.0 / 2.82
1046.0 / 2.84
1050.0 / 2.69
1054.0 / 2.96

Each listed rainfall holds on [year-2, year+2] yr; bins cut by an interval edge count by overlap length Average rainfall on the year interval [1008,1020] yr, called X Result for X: 2.71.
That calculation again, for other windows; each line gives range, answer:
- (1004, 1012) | 2.62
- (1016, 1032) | 2.8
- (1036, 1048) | 2.89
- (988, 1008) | 2.59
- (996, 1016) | 2.63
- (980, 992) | 2.69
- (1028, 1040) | 2.9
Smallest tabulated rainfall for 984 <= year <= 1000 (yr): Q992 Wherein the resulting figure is 2.57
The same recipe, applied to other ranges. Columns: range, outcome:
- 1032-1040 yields 2.93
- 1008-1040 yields 2.66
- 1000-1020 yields 2.5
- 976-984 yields 2.55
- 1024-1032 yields 2.77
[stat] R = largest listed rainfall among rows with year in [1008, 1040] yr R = 3.01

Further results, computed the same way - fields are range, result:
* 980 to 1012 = 2.75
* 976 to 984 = 2.69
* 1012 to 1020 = 2.71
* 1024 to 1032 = 2.79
